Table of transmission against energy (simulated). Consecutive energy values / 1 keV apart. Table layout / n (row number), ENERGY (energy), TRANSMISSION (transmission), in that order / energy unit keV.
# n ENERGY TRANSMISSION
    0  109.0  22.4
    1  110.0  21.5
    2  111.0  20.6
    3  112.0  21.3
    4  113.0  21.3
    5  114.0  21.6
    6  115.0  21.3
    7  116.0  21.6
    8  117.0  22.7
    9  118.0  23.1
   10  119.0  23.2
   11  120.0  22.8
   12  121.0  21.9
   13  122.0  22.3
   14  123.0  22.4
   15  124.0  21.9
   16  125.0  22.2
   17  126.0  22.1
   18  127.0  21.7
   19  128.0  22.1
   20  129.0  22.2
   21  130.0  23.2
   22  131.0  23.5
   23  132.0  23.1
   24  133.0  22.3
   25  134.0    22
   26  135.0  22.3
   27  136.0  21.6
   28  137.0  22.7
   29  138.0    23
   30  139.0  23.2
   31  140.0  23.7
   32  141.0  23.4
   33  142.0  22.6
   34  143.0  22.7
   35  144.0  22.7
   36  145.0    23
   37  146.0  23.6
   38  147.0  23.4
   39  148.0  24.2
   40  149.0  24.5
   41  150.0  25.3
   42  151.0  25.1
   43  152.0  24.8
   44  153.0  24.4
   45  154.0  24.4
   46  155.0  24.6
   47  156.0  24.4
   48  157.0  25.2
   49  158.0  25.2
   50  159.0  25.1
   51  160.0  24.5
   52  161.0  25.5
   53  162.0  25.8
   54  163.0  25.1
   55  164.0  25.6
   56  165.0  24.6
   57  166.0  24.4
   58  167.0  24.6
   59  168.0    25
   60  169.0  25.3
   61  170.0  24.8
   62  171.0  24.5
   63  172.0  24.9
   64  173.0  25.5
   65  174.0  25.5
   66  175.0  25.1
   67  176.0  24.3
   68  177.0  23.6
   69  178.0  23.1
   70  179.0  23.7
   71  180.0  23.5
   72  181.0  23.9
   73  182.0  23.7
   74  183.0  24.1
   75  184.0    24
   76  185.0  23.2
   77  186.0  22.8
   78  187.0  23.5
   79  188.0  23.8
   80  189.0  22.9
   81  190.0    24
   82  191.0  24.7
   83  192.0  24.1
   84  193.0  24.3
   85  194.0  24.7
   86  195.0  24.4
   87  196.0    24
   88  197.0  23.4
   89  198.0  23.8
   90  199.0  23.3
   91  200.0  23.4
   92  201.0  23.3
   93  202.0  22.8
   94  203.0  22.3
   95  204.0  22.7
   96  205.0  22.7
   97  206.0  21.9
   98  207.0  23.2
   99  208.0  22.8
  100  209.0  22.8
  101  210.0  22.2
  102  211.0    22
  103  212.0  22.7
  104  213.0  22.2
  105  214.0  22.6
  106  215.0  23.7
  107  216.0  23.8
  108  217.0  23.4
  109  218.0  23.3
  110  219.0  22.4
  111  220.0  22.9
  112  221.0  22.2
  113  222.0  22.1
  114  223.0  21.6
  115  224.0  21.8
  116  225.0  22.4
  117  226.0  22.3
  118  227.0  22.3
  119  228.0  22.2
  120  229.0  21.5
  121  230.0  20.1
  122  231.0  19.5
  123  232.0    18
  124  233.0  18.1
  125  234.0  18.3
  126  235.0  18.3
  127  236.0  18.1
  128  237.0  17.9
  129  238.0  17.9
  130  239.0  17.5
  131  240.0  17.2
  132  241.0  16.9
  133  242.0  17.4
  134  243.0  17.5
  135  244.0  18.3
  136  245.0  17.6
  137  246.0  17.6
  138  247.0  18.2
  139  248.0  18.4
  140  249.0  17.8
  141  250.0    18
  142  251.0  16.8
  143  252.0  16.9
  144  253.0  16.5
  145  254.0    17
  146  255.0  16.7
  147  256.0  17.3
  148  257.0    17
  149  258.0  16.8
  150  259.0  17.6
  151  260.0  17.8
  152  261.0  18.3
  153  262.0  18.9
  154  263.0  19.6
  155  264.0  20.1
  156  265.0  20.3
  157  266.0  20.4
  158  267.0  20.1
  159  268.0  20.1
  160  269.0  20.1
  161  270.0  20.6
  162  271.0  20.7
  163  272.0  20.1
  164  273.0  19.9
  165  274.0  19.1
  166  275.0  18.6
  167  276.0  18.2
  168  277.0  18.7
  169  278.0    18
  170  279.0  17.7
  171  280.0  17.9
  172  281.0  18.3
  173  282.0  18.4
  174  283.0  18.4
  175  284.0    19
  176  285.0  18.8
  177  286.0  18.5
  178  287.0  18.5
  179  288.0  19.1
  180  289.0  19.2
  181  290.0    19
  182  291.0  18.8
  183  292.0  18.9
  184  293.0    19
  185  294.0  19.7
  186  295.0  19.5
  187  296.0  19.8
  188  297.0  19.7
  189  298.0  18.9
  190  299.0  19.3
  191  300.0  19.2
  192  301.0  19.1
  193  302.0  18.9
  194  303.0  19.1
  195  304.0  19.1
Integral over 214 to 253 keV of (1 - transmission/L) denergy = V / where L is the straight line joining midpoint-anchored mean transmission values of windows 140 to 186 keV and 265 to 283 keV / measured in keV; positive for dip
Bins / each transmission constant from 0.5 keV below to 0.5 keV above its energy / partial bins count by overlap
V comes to 2.6 keV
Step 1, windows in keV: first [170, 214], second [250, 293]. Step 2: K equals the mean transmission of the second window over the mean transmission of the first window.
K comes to 0.79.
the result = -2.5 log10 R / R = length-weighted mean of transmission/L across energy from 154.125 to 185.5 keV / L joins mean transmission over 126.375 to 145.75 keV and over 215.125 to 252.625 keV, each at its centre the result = -0.14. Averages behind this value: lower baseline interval 22.7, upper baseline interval 19.7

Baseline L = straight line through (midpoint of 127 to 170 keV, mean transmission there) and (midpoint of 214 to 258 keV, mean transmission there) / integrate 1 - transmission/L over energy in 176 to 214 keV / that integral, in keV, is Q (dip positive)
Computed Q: -3.2 keV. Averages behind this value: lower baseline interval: 23.9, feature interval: 23.3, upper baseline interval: 19.4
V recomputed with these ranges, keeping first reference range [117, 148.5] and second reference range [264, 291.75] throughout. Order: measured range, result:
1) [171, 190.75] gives -2.2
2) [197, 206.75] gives -0.9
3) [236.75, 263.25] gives 3.0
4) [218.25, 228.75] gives -0.9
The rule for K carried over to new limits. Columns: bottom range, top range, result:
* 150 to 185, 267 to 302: 0.78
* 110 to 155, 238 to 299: 0.81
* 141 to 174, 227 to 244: 0.76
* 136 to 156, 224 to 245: 0.81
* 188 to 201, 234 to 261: 0.73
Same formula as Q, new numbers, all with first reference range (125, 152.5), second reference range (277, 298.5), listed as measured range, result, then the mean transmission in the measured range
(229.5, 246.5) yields 1.88 keV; 18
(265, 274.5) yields -0.39 keV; 20.1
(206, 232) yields -1.80 keV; 22.2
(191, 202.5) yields -1.28 keV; 23.8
